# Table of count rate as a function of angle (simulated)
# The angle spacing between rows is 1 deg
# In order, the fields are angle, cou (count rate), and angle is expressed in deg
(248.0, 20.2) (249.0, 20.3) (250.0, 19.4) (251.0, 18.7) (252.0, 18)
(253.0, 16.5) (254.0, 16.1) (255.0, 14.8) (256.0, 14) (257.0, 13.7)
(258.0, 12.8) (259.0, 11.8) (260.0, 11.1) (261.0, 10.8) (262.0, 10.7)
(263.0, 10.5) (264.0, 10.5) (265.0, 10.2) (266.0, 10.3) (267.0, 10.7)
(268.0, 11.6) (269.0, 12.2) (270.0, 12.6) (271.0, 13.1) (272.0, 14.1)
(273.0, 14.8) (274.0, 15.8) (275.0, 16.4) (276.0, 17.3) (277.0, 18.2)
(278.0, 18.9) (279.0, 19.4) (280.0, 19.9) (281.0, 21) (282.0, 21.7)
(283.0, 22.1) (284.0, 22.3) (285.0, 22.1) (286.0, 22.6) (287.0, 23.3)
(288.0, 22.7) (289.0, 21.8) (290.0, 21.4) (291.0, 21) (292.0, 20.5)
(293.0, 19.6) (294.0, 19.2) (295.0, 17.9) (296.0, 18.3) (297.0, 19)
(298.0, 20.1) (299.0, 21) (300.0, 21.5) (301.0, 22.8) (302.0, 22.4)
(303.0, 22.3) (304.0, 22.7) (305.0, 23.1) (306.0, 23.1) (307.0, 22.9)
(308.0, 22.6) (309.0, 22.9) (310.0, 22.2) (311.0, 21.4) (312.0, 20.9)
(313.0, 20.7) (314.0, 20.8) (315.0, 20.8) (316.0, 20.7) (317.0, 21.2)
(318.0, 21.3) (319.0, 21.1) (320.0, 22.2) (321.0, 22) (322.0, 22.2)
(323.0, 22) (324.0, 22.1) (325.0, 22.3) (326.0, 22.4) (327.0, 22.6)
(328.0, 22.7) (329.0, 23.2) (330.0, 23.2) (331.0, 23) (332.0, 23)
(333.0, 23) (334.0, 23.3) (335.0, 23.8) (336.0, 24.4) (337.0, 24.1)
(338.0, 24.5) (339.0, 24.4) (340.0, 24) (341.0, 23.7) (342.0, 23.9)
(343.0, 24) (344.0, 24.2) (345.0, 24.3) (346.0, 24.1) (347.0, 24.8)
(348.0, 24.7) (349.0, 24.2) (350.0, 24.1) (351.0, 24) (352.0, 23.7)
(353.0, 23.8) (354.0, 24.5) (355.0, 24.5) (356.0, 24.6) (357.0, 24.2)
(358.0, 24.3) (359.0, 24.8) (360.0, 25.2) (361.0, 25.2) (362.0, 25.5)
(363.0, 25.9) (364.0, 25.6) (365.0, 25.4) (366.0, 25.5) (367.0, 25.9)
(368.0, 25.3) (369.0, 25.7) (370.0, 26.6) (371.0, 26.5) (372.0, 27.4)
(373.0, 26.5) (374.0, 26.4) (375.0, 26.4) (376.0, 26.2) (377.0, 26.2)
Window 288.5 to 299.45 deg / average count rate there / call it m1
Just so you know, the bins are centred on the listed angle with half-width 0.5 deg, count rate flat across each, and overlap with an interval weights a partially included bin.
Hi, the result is 20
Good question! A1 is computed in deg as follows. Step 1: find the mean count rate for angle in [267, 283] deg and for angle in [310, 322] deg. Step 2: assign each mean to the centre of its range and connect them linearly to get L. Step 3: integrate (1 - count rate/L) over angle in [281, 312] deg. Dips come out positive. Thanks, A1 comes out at -4.25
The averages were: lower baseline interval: 16.5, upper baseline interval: 21.3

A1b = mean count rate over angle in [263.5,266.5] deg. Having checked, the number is 10.3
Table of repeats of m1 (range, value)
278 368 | 22.7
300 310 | 22.7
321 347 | 23.4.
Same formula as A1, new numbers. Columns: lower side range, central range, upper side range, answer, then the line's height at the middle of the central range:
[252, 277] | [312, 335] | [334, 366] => -1.2 deg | 21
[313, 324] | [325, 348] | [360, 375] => -0.6 deg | 23.1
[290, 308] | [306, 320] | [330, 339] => 0.3 deg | 22.1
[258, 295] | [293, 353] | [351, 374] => -3.3 deg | 21.3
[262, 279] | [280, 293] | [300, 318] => -3.5 deg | 17.1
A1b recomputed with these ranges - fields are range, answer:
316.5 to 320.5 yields 21.5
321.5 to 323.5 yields 22.1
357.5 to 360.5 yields 24.8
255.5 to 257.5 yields 13.8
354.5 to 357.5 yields 24.4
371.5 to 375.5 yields 26.7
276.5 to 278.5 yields 18.5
